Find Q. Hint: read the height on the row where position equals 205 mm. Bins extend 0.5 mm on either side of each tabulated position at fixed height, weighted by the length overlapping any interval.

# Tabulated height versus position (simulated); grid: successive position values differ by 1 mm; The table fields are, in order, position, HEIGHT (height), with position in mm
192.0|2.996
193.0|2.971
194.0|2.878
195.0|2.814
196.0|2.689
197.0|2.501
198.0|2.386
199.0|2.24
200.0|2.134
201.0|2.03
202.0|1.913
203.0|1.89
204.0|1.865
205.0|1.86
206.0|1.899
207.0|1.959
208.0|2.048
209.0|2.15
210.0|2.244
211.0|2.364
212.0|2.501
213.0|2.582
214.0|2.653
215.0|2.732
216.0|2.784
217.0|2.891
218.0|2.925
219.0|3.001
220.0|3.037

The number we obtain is 1.86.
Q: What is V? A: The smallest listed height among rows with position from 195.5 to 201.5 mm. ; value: 2.03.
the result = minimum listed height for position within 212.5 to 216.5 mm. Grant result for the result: 2.582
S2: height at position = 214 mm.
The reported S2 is 2.653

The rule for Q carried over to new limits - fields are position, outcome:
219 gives 3.001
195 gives 2.814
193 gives 2.971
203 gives 1.89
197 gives 2.501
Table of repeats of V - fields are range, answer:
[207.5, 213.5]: 2.048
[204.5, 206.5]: 1.86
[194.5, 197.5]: 2.501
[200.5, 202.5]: 1.913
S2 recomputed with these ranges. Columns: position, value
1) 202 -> 1.913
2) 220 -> 3.037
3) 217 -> 2.891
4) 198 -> 2.386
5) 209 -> 2.15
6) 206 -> 1.899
